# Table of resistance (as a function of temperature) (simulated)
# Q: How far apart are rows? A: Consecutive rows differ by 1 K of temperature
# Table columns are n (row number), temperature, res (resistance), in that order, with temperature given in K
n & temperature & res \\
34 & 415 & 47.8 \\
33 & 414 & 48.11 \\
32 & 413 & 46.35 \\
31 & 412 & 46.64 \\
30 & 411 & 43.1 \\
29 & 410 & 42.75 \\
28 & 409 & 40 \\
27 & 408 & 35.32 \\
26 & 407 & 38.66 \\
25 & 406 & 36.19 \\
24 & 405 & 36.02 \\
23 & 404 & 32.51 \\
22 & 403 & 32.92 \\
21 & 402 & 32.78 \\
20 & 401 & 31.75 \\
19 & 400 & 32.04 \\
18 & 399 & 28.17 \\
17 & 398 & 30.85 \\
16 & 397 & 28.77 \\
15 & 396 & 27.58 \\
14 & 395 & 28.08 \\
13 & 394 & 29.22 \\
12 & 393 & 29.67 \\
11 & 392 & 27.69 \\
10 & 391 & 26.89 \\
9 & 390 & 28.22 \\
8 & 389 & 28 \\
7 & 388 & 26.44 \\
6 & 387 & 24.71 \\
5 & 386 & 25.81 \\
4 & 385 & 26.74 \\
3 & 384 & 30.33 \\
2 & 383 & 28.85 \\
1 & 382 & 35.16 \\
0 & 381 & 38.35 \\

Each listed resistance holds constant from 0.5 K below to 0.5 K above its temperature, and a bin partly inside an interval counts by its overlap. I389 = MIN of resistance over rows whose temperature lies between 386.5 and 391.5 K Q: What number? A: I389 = 24.71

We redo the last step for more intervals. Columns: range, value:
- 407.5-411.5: 35.32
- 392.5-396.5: 27.58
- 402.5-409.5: 32.51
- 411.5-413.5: 46.35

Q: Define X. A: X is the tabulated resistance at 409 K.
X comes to 40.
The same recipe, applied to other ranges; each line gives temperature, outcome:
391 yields 26.89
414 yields 48.11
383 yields 28.85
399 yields 28.17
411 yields 43.1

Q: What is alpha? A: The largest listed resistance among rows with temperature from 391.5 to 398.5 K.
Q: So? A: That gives 30.85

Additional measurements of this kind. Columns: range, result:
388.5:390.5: 28.22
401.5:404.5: 32.92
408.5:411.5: 43.1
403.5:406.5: 36.19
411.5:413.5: 46.64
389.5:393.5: 29.67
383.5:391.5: 30.33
